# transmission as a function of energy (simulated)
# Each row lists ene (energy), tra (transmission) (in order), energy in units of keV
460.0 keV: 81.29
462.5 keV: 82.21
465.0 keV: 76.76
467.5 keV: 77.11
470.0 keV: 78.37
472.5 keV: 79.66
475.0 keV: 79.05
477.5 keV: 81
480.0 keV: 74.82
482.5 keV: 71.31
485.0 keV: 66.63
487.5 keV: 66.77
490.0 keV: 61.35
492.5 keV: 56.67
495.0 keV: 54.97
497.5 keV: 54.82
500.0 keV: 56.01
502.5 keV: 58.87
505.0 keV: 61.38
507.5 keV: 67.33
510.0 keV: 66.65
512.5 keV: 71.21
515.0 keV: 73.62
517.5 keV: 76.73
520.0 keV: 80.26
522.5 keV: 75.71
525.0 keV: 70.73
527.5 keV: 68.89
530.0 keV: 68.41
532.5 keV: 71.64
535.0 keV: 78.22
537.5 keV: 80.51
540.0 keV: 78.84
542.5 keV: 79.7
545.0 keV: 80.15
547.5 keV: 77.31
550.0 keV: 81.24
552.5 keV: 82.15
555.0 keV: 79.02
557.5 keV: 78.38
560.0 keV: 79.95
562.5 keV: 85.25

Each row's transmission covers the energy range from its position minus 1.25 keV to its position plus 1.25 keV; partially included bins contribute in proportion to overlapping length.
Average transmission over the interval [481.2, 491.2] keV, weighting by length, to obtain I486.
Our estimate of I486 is 66.6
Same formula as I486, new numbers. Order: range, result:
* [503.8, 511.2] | 65.1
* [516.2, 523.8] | 77.5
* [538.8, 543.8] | 79.3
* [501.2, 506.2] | 60.1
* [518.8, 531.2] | 72.8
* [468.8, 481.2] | 78.6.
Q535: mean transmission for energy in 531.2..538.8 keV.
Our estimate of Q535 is 76.7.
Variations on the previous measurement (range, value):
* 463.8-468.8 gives 77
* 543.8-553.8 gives 80.2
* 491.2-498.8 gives 55.5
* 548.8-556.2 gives 80.8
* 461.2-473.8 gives 78.8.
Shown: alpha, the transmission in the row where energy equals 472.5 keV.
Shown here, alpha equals 79.66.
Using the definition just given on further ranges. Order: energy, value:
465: 76.76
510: 66.65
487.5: 66.77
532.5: 71.64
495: 54.97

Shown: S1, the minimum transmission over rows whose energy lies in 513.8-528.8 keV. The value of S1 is 68.89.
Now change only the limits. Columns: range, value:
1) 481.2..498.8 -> 54.82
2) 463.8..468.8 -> 76.76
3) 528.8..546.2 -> 68.41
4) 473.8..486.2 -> 66.63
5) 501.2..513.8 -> 58.87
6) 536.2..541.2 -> 78.84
